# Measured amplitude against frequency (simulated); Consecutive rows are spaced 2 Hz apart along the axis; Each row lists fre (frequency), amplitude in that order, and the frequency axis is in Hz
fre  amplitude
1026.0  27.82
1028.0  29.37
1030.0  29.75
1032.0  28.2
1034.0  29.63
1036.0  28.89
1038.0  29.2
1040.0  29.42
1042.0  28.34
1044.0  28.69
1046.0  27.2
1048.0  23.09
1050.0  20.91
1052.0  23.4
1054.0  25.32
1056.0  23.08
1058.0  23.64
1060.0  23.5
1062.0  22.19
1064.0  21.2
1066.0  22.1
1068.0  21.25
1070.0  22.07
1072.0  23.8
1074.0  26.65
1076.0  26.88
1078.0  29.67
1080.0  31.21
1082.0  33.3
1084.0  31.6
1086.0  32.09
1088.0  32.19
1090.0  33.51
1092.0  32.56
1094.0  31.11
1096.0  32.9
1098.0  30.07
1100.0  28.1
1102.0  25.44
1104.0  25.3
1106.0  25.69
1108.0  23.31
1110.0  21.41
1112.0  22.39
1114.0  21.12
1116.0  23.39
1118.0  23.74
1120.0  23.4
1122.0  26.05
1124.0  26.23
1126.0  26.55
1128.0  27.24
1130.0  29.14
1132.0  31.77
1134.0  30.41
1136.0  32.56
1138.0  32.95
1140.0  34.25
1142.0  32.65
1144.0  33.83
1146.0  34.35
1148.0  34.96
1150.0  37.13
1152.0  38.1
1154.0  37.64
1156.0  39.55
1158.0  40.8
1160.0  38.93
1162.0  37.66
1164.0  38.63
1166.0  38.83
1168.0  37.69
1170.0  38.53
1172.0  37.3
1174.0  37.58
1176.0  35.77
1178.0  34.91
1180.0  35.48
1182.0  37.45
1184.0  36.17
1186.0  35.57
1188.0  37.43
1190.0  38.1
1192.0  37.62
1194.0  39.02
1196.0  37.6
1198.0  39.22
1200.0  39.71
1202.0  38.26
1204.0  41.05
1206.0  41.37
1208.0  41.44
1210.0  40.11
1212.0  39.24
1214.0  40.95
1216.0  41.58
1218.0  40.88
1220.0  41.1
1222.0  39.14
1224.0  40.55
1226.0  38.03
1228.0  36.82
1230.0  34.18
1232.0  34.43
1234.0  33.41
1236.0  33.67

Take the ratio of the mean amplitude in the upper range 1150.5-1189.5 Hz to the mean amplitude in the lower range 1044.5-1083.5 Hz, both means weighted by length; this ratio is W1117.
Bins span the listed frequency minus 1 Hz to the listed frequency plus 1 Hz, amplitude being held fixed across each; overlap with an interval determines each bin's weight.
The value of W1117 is 1.5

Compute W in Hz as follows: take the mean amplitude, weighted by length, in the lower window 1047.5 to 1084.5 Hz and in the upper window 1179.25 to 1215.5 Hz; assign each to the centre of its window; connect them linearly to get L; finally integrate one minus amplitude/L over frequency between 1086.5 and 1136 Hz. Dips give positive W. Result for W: 3.6 Hz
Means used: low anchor 24.9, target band 27.4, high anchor 38.7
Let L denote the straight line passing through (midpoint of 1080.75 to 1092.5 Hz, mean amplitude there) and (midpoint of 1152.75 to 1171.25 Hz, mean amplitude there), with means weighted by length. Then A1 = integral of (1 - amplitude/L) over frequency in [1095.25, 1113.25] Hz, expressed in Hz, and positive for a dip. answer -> 4.2 Hz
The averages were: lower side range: 32.5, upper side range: 38.7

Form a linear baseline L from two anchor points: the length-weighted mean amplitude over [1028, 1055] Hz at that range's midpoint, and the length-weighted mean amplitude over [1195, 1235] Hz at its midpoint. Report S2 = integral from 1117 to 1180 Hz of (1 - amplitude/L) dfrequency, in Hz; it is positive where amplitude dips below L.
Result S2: 1.2 Hz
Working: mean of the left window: 27.2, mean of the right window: 39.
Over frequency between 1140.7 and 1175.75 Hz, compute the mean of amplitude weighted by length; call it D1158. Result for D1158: 37.2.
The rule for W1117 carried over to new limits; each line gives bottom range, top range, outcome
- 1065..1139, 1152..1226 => 1.40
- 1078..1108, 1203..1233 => 1.31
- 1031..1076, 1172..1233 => 1.53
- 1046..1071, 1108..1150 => 1.25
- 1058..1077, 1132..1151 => 1.44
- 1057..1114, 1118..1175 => 1.26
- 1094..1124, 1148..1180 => 1.49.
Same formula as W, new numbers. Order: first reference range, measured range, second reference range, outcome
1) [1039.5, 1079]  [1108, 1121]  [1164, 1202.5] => 3.3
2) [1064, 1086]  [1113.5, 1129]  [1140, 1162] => 3.8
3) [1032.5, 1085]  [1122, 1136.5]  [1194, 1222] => 1.7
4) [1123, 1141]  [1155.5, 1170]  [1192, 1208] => -1.9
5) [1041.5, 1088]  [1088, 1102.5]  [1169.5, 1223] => -1.0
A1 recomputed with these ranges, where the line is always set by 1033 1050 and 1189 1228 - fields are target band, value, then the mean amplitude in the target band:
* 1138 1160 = -0.6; 36.3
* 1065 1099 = 1.8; 29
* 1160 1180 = -0.3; 37.4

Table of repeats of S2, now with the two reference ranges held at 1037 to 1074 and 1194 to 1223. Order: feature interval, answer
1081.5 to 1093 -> -2.0 Hz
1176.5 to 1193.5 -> 0.5 Hz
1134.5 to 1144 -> 0.0 Hz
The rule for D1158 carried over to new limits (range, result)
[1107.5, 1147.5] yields 28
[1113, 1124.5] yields 23.9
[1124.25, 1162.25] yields 34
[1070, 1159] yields 29.8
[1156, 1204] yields 37.9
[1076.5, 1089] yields 31.5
